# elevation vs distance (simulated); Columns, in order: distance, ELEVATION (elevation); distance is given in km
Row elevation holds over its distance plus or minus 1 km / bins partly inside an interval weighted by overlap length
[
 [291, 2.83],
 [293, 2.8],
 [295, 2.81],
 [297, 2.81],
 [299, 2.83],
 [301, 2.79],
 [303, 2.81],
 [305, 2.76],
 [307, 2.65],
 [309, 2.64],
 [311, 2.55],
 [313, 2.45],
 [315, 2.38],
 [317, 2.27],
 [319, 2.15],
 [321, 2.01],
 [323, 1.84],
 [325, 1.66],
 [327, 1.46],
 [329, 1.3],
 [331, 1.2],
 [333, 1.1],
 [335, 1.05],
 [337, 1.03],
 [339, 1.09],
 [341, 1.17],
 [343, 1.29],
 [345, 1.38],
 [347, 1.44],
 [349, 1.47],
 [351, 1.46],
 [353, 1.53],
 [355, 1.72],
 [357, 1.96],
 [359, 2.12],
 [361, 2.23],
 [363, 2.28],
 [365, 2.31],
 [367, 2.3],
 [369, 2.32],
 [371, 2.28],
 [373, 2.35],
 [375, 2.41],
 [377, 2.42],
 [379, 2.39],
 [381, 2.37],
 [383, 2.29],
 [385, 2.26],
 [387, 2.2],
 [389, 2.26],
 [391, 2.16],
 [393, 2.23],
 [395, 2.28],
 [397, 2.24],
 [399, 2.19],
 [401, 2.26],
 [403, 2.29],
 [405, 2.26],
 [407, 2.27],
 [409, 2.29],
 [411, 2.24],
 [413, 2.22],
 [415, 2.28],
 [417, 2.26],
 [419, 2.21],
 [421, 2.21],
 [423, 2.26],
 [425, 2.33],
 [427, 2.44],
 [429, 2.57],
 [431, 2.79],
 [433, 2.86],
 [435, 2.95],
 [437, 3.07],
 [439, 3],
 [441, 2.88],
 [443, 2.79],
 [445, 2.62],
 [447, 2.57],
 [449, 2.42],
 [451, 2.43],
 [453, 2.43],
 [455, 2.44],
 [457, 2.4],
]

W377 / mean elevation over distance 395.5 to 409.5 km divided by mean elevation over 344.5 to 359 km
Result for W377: 1.40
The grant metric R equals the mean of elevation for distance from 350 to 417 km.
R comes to 2.2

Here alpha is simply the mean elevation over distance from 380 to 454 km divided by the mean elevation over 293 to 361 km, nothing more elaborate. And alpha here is 1.25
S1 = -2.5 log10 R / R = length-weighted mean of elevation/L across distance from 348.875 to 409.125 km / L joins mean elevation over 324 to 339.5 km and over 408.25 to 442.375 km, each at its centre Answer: -0.16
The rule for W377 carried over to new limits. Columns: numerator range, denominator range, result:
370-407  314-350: 1.51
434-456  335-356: 2.00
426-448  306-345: 1.59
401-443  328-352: 1.99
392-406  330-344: 1.99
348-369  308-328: 0.91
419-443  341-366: 1.52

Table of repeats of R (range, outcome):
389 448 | 2.45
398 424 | 2.25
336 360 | 1.47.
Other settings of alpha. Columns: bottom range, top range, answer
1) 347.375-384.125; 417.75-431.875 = 1.13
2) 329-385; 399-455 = 1.37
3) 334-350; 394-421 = 1.82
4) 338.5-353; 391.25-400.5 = 1.65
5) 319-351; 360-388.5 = 1.66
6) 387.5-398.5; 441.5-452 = 1.16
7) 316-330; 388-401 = 1.23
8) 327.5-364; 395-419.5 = 1.51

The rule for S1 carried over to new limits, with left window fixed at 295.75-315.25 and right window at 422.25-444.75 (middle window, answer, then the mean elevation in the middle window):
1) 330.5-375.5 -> 0.492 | 1.71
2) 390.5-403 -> 0.210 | 2.23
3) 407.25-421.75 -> 0.207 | 2.25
